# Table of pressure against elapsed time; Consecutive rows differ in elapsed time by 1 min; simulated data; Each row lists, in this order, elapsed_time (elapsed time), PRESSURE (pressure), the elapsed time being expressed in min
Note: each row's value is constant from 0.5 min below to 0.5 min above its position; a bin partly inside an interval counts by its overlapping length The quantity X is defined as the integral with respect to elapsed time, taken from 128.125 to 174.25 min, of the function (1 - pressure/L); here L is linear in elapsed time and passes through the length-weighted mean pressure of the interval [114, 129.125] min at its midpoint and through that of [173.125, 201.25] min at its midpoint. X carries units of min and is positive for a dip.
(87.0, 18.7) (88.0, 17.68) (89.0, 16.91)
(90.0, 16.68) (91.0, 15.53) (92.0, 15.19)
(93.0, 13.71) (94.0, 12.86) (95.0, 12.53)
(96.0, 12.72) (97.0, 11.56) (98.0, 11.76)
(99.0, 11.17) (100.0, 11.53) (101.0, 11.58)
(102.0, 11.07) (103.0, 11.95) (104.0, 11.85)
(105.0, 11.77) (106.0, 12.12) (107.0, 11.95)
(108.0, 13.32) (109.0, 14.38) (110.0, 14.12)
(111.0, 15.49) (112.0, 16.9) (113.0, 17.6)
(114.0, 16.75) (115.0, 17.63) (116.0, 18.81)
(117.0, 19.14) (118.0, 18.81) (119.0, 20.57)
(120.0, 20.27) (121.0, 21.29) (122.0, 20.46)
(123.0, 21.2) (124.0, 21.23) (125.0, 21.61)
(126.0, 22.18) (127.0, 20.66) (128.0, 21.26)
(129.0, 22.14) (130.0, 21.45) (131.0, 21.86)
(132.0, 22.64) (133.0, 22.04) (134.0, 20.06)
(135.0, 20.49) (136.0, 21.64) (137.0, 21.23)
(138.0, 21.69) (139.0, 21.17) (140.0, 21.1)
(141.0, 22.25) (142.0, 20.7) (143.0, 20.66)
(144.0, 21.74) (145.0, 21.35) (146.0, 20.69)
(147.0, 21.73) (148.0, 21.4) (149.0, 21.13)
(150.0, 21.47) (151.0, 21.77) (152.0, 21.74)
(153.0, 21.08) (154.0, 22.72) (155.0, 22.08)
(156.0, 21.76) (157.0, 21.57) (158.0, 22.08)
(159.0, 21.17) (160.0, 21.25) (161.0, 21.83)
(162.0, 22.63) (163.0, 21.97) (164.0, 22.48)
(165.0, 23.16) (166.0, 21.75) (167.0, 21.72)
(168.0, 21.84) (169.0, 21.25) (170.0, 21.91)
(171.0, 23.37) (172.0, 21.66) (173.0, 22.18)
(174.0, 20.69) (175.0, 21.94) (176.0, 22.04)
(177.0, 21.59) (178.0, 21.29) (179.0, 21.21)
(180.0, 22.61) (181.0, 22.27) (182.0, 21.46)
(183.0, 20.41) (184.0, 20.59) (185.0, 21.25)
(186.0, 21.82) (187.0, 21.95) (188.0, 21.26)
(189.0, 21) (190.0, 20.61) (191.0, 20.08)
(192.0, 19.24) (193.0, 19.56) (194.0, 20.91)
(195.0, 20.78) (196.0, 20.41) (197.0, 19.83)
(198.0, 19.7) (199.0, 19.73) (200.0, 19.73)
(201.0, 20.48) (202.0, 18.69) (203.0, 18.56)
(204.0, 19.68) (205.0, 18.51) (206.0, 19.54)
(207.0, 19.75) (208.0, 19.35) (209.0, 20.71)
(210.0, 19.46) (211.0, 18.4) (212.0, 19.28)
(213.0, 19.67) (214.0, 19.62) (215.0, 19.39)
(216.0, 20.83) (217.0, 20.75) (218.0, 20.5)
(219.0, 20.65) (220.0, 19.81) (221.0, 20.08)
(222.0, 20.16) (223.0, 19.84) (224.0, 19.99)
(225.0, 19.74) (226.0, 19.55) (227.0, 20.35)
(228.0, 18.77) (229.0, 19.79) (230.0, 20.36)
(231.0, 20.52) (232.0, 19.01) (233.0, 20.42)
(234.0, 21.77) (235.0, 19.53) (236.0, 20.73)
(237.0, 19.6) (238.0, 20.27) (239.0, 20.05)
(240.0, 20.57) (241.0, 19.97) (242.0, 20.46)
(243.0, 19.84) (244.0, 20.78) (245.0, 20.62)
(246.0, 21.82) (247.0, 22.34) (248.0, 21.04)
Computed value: -2.4 min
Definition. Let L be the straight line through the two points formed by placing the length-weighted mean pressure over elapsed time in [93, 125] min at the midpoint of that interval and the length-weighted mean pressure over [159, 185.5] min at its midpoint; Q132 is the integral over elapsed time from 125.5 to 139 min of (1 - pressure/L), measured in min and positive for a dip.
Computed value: -2.9 min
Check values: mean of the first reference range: 15.4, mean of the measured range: 21.5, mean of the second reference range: 21.8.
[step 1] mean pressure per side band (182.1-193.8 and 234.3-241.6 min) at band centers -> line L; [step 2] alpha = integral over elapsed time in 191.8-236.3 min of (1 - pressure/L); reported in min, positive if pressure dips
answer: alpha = 1.2 min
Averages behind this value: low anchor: 20.7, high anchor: 20.2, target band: 19.9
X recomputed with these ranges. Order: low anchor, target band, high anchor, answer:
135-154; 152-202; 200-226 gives -1.75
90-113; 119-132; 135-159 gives -2.82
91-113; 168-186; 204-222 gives -4.16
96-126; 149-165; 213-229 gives -3.90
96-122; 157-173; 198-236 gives -4.11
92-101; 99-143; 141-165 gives -4.58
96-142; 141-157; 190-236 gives -2.63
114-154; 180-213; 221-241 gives 0.34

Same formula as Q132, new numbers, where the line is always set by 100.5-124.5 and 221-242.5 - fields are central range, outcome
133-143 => -2.4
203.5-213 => -0.1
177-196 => -2.4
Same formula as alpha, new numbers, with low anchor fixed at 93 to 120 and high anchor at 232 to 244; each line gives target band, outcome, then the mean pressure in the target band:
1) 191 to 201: -0.9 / 20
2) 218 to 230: -0.2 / 19.9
